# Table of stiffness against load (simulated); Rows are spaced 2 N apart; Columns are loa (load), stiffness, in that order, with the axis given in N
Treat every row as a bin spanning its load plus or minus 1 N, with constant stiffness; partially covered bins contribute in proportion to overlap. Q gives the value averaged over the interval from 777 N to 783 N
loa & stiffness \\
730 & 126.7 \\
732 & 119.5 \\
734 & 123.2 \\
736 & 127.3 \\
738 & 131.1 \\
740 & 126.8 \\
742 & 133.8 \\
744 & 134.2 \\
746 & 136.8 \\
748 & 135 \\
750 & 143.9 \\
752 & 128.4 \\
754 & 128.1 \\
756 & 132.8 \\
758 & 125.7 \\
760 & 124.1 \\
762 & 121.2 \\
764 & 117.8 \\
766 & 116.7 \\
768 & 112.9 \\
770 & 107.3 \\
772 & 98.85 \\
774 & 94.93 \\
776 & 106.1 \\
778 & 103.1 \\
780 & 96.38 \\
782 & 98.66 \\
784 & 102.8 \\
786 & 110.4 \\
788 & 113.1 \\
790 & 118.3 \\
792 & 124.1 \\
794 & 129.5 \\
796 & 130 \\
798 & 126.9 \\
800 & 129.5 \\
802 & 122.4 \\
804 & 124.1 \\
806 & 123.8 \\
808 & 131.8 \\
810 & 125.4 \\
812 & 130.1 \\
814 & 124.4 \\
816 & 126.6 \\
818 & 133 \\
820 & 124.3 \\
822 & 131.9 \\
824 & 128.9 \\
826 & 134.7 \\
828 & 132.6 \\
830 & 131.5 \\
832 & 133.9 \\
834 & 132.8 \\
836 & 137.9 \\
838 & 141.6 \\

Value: 99.4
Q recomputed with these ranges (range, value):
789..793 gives 121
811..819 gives 129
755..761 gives 128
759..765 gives 121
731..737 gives 123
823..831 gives 132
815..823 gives 129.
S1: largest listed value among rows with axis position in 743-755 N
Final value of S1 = 143.9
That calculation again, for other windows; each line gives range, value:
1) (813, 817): 126.6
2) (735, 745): 134.2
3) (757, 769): 125.7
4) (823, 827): 134.7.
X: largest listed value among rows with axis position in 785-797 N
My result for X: 130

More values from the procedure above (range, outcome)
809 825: 133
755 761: 132.8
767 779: 112.9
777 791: 118.3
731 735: 123.2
